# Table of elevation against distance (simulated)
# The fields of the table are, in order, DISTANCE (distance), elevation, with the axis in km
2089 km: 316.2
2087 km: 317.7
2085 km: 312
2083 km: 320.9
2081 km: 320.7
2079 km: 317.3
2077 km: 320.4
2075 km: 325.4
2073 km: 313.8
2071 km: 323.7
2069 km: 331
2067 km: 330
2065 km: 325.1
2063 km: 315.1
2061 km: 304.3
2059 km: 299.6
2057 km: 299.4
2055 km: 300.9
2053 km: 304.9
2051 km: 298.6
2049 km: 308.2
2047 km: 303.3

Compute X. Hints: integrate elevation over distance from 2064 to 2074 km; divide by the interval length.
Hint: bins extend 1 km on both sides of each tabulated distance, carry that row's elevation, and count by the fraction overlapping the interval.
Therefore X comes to 325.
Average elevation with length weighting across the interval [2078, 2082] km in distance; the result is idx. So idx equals 319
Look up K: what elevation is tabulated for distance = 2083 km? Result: 320.9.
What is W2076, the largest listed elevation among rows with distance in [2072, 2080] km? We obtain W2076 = 325.4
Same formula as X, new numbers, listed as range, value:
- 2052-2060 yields 301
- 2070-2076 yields 321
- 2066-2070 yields 330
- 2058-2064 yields 306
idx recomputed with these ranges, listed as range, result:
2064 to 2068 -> 328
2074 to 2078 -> 323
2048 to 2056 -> 303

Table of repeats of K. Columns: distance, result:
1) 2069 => 331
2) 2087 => 317.7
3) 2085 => 312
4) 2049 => 308.2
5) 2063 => 315.1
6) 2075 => 325.4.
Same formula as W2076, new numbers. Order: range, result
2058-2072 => 331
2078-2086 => 320.9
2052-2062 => 304.9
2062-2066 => 325.1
